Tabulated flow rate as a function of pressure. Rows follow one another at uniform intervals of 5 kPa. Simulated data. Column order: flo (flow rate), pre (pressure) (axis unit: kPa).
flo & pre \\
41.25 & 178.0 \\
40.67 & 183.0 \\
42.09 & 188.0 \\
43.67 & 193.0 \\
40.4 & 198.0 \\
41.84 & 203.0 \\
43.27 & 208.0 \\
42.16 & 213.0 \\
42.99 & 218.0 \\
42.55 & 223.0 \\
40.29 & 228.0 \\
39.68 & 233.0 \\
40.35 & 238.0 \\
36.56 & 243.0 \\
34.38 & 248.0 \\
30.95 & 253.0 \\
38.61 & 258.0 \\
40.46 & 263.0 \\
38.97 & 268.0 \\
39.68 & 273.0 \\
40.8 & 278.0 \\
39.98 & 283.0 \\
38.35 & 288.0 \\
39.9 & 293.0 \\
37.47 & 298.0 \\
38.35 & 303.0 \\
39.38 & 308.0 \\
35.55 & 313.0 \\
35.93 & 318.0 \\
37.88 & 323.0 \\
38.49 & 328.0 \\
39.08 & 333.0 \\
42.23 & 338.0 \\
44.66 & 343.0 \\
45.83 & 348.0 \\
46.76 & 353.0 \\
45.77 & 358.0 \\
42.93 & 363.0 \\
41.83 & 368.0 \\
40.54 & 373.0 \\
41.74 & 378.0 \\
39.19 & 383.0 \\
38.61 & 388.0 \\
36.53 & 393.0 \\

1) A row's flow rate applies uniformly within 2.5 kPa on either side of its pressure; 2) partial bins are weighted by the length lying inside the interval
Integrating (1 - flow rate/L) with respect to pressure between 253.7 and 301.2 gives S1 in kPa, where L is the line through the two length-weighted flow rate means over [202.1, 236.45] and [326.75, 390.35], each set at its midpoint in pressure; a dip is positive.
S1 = 3.3 kPa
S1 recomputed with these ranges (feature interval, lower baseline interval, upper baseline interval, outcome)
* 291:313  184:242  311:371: 1.65 kPa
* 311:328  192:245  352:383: 2.21 kPa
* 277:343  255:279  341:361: 5.76 kPa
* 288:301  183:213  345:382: 1.30 kPa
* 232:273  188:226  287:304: 2.88 kPa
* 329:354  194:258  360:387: -1.44 kPa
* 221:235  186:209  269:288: 0.16 kPa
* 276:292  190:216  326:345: 0.72 kPa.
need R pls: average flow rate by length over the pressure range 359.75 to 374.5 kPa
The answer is 42.1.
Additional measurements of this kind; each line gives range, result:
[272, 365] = 40.5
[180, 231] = 42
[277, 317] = 38.5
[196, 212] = 41.9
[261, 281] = 40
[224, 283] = 38.4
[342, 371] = 44.6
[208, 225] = 42.7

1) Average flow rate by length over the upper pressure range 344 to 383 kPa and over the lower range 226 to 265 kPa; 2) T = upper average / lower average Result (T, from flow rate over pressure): 1.15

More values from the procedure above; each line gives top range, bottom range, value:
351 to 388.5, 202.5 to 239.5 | 1.02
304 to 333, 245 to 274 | 1.02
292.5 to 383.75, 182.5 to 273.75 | 1.02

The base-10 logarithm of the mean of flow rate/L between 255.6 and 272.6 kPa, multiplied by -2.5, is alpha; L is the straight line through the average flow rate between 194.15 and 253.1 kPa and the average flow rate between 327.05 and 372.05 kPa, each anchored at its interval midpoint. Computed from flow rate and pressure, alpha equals 0.04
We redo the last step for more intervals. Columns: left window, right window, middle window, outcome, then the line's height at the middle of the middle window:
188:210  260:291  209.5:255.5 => 0.059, 41.1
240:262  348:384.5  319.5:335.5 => 0.060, 40.5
